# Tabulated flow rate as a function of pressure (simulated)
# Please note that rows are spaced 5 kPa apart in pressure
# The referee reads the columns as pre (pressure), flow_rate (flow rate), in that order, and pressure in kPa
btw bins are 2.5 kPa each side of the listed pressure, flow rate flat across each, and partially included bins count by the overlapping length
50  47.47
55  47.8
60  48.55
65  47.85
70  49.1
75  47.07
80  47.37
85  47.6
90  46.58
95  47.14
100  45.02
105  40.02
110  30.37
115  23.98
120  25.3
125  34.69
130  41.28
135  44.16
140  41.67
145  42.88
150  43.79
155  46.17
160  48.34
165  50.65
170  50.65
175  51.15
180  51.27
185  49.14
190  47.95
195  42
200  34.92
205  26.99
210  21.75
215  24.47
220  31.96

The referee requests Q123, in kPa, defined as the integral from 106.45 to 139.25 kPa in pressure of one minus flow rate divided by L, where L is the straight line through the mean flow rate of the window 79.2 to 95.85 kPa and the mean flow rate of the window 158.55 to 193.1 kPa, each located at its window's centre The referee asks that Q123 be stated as 9.7 kPa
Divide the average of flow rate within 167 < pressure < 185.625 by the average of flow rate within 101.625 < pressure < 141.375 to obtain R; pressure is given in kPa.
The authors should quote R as 1.44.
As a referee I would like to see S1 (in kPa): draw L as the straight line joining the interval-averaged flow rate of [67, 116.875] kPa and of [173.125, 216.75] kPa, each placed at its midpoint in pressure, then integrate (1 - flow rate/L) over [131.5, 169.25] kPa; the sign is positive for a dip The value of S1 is -4.6 kPa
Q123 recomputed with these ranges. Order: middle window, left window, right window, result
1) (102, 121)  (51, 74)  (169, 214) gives 6.2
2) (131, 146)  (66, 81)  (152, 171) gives 1.8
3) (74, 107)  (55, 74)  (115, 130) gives -4.4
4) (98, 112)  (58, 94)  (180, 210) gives 2.2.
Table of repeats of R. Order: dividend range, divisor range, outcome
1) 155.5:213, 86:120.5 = 1.13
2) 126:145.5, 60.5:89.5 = 0.88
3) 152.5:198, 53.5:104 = 1.03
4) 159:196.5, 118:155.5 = 1.23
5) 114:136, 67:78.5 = 0.71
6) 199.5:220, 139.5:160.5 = 0.60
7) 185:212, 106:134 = 1.12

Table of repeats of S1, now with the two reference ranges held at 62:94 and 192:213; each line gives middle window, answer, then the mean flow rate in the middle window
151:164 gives -3.4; 47.2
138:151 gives -1.2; 42.7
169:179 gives -4.5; 51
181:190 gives -4.1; 49.2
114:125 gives 4.0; 27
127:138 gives -0.5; 42.3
